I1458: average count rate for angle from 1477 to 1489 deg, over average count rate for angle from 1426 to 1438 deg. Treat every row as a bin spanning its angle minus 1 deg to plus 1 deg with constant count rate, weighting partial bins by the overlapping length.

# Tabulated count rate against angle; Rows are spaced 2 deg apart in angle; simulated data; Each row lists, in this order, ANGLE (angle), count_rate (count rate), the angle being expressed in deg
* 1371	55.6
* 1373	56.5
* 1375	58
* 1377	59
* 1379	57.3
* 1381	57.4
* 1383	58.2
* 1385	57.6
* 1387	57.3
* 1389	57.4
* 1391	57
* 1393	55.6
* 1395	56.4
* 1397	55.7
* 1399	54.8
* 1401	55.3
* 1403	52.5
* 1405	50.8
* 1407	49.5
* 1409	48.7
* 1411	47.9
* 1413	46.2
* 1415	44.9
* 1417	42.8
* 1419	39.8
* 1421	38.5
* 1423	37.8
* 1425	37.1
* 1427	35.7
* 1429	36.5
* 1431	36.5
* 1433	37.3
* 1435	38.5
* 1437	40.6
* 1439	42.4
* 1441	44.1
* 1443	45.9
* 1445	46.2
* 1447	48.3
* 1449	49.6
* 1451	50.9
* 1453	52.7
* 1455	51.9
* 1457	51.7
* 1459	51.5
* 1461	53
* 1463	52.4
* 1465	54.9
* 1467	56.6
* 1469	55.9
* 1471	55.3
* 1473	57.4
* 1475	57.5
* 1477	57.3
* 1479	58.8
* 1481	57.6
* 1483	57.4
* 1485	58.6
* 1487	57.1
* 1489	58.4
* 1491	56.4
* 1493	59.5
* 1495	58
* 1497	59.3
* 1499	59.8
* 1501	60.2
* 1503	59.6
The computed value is 1.5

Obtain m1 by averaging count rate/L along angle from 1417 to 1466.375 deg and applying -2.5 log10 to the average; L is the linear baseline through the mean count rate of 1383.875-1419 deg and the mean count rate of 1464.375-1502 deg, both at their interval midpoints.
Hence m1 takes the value 0.22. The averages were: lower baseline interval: 52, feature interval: 44.8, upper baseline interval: 57.7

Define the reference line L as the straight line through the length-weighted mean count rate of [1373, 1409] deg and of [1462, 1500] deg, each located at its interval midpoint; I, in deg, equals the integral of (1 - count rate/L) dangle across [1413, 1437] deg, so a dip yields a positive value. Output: 7.3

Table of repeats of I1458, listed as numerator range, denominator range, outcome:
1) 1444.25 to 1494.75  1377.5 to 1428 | 1.09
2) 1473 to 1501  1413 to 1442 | 1.47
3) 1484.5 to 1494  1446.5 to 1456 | 1.14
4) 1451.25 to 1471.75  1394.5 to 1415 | 1.04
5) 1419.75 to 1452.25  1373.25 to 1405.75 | 0.74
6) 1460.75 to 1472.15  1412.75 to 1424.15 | 1.33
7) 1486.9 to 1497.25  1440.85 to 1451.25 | 1.22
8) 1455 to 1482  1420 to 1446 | 1.39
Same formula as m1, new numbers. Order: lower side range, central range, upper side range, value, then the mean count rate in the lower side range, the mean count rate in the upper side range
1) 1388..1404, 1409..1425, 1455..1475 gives 0.282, 55.6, 54.3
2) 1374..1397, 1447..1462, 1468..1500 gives 0.124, 57.3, 57.8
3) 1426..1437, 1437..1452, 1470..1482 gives -0.078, 37.2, 57.3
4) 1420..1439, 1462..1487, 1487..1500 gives -0.087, 37.9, 58.5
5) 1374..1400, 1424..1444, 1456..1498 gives 0.394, 57.1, 56.4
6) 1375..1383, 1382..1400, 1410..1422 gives -0.069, 57.9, 43.3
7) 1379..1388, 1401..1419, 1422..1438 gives -0.038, 57.6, 37.5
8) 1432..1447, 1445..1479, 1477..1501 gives -0.080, 42.6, 58.3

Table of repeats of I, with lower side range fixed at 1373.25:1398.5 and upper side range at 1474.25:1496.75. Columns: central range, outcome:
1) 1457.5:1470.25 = 0.8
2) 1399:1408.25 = 0.8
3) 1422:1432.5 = 3.8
